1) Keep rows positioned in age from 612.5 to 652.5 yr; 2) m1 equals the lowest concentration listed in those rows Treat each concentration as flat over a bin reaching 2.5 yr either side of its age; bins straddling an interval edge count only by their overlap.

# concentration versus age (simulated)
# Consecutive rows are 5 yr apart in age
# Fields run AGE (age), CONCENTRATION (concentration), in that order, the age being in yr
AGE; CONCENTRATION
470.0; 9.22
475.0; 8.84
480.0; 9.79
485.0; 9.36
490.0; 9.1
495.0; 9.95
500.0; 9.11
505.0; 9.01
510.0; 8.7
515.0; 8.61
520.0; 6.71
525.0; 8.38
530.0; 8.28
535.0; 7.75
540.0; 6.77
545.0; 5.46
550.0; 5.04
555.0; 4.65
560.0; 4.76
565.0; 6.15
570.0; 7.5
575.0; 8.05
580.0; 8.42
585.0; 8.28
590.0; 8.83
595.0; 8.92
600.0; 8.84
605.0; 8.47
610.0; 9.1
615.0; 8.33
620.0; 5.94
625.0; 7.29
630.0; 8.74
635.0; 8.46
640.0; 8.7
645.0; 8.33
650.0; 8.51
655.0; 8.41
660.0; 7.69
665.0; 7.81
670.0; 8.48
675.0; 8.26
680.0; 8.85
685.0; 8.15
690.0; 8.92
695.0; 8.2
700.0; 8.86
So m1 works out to 5.94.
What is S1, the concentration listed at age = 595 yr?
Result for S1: 8.92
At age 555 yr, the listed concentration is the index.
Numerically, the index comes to 4.65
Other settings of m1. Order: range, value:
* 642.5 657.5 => 8.33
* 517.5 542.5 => 6.71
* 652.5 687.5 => 7.69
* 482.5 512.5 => 8.7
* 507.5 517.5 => 8.61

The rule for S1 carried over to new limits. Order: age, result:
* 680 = 8.85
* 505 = 9.01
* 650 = 8.51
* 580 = 8.42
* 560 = 4.76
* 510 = 8.7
